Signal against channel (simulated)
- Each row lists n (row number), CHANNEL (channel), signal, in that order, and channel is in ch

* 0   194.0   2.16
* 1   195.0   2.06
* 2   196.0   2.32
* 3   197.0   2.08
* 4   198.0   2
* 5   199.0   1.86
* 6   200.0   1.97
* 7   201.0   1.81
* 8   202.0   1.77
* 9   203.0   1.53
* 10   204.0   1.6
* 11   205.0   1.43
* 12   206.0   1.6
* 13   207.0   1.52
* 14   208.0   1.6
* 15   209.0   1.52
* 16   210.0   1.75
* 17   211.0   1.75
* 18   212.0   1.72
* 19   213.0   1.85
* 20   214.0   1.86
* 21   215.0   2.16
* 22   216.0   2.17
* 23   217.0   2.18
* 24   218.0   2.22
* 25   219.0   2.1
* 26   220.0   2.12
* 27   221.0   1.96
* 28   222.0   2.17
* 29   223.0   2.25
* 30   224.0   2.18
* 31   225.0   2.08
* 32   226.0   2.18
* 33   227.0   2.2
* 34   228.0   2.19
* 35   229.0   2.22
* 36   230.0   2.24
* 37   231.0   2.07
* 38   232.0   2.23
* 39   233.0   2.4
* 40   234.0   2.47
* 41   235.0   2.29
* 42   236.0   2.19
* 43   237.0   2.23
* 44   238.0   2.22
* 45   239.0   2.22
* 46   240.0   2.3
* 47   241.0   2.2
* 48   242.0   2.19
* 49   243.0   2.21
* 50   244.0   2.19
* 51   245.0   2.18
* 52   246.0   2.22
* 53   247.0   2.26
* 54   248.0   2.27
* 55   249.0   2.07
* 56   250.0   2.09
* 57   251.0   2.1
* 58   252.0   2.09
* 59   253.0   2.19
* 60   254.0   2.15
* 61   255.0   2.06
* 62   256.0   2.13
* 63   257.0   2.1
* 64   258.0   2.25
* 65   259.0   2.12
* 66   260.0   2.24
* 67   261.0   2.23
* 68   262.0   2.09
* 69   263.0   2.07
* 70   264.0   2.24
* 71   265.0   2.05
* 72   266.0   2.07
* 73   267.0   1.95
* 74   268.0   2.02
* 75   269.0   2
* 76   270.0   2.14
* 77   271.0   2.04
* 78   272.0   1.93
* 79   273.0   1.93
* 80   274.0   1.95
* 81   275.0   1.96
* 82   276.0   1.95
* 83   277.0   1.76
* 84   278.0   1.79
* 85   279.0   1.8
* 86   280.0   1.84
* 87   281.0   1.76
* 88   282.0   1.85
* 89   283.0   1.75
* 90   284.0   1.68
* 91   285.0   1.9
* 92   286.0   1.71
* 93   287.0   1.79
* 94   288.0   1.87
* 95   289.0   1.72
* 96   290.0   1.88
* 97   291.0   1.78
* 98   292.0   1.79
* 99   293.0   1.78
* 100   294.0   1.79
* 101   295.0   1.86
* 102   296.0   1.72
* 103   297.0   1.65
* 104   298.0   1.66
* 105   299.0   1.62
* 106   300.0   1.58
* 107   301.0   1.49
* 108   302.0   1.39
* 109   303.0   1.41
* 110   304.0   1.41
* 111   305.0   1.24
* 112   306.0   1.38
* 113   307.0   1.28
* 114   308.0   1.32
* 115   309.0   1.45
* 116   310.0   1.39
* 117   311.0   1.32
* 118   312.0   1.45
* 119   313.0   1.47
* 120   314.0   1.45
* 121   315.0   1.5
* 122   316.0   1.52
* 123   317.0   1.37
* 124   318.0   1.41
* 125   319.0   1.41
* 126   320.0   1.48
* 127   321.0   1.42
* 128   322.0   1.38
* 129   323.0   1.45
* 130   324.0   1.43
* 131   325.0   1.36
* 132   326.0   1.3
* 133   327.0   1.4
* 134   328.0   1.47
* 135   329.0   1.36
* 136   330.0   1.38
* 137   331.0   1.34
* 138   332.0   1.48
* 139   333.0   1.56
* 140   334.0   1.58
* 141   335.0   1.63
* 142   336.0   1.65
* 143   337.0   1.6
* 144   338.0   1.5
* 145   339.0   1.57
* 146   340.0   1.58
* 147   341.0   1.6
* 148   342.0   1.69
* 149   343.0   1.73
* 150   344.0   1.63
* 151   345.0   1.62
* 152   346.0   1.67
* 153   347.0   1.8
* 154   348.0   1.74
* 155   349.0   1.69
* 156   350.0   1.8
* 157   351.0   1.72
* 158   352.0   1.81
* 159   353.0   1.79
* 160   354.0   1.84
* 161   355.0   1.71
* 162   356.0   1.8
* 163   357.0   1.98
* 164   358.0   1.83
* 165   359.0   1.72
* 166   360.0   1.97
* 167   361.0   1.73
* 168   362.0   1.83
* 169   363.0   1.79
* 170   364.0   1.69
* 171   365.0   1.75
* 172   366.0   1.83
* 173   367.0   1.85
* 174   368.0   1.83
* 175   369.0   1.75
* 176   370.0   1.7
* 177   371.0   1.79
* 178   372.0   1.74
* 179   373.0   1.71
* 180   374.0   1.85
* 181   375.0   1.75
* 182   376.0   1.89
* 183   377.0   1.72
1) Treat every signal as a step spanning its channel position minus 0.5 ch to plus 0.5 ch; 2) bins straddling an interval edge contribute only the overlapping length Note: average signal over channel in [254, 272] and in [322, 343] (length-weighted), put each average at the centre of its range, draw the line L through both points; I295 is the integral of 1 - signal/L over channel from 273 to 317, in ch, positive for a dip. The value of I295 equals 4.5 ch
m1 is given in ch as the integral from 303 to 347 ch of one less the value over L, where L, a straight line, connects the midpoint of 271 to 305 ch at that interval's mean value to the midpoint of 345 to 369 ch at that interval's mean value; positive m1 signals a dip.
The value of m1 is 7.3 ch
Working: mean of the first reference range 1.75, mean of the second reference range 1.79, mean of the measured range 1.47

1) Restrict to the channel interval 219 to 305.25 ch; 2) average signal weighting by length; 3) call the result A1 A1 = 2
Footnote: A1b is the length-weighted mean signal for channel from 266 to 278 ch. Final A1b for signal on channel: 1.96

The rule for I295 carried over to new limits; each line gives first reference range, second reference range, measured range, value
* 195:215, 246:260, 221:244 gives -2.6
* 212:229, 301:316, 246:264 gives -3.2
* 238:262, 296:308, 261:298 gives -2.4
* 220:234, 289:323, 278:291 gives -0.7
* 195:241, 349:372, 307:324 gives 4.0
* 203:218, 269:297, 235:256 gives -4.4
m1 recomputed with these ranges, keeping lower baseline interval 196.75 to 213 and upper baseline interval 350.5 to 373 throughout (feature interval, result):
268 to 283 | -1.3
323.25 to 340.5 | 2.9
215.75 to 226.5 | -2.6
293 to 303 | 0.7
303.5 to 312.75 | 2.1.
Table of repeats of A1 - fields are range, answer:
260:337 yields 1.66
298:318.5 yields 1.43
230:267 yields 2.18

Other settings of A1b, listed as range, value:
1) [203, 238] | 2.02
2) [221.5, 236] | 2.23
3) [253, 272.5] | 2.1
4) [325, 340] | 1.49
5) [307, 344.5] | 1.47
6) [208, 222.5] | 1.95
